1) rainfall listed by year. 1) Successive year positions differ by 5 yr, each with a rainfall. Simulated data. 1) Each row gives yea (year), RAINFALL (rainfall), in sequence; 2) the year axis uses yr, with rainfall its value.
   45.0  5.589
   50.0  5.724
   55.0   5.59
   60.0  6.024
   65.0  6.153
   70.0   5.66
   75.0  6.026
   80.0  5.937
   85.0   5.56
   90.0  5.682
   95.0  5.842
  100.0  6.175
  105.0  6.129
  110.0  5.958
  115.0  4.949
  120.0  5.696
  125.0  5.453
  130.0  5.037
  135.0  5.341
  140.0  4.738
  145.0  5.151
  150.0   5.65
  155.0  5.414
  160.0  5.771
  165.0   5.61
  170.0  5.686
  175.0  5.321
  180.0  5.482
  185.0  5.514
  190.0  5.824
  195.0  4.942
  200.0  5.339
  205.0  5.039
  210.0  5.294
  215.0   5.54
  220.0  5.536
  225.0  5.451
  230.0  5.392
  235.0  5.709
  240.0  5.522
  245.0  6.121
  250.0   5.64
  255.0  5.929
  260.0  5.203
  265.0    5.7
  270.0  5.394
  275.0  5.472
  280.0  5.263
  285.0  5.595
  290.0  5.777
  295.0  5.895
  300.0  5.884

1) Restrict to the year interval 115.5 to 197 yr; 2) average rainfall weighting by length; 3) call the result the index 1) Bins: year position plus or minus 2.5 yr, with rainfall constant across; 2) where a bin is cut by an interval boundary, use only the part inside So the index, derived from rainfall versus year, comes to 5.41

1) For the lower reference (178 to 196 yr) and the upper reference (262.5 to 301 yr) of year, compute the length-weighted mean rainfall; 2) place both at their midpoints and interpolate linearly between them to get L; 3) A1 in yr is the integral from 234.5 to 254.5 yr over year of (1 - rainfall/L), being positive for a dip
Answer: -0.8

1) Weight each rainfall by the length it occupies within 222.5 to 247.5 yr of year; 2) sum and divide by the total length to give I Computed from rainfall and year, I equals 5.64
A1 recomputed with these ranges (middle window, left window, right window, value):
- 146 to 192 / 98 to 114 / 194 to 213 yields -0.9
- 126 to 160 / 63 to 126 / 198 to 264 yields 2.5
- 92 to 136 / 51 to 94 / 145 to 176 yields 0.5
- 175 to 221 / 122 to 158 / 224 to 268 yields 0.7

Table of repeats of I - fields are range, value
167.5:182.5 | 5.5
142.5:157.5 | 5.4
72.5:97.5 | 5.81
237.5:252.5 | 5.76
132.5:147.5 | 5.08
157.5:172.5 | 5.69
